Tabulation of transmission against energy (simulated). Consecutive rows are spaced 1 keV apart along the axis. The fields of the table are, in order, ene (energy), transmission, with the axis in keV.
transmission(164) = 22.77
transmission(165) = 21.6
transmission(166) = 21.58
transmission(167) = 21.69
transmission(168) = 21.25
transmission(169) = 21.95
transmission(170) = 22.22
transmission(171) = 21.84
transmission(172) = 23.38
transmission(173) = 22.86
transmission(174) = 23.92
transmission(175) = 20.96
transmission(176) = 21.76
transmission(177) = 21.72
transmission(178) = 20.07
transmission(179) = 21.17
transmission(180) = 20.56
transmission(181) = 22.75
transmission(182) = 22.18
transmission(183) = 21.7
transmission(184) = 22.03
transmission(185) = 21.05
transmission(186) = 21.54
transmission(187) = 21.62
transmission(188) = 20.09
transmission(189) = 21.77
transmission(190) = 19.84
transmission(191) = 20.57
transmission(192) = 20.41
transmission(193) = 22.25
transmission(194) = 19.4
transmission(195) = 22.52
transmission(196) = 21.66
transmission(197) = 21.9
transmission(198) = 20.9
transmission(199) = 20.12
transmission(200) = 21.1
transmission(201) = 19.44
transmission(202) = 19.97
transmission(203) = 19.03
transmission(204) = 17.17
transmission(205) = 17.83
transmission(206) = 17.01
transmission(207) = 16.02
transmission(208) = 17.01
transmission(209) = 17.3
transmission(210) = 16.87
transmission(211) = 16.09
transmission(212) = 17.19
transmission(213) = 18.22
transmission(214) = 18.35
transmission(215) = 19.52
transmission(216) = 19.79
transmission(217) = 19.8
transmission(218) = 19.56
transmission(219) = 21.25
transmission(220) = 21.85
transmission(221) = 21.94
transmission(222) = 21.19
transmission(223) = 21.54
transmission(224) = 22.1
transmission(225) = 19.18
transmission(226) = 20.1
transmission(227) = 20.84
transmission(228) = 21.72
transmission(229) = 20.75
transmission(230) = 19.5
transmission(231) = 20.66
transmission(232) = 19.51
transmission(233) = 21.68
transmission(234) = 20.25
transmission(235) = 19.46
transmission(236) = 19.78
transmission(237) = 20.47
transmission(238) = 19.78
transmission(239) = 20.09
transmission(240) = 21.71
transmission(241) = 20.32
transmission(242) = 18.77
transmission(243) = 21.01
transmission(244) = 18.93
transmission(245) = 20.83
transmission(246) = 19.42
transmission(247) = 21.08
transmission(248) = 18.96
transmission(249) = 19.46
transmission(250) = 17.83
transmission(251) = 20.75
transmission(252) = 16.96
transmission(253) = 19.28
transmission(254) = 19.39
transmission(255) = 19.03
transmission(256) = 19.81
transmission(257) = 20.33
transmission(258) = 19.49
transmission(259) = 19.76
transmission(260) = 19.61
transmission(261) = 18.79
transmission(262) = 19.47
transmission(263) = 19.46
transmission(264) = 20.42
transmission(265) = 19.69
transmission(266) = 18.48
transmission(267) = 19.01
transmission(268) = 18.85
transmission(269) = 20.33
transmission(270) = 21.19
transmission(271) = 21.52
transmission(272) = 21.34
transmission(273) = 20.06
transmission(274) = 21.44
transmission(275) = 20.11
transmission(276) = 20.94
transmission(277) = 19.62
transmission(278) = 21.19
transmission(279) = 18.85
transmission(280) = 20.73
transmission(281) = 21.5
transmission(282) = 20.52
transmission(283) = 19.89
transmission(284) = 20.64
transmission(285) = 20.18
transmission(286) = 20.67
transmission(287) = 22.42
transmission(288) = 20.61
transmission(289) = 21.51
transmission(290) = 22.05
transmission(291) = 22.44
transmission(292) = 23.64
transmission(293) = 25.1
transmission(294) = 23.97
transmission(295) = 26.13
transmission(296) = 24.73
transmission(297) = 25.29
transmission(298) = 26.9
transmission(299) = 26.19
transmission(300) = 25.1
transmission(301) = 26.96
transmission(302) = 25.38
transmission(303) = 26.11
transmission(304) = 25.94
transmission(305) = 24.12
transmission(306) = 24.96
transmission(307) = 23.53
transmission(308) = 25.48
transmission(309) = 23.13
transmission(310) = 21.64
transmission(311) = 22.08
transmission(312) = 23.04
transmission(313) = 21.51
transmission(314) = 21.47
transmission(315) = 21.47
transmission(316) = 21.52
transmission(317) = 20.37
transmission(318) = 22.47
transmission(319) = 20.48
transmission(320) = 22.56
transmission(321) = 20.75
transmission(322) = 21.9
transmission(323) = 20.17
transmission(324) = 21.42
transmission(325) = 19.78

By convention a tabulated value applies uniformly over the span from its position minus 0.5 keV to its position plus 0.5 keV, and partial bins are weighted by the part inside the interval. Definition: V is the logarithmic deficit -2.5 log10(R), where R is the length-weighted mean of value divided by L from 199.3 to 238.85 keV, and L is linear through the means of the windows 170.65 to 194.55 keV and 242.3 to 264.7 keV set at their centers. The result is 0.05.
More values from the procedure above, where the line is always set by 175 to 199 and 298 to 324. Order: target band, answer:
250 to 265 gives 0.152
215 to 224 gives 0.046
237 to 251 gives 0.115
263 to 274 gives 0.122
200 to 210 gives 0.196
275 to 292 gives 0.091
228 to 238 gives 0.086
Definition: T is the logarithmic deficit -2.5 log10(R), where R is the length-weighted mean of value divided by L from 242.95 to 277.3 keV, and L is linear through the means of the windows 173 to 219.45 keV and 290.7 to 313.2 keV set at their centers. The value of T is 0.15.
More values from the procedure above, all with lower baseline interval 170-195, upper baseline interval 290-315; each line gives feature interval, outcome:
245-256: 0.19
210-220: 0.18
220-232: 0.08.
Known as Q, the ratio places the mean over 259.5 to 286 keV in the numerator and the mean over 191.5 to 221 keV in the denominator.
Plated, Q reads 1.04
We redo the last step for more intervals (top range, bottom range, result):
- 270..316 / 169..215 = 1.12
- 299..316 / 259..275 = 1.19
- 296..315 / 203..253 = 1.24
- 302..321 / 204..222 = 1.23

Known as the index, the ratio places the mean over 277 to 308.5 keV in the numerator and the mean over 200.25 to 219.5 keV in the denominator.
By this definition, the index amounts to 1.3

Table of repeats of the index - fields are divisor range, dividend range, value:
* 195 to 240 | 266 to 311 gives 1.14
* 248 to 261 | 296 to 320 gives 1.23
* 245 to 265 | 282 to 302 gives 1.20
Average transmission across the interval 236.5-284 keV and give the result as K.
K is 19.9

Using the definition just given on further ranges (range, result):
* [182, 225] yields 19.9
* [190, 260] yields 19.8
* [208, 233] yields 19.8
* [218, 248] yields 20.5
